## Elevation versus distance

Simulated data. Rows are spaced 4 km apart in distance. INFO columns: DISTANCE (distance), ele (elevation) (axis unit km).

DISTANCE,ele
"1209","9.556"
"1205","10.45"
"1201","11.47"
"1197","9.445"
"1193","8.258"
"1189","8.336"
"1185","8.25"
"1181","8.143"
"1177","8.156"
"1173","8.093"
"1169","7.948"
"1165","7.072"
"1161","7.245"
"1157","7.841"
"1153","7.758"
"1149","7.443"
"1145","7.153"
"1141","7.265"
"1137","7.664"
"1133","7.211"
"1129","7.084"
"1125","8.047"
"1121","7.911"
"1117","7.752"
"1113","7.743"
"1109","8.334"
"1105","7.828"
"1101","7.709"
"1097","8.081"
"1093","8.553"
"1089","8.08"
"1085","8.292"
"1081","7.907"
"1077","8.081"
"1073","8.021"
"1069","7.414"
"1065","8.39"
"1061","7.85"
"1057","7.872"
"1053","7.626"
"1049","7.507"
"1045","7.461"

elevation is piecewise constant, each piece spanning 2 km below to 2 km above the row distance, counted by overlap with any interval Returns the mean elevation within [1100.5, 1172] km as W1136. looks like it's 7.62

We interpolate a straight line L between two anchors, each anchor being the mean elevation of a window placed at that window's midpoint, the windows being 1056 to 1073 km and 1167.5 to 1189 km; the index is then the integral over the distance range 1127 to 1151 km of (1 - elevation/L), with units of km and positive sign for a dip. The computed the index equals 2.2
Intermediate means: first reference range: 7.9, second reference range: 8.14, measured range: 7.3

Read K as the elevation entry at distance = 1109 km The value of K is 8.334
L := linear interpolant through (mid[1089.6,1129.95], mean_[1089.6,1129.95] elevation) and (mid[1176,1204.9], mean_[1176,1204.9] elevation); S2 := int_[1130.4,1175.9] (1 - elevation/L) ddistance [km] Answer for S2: 5.2 km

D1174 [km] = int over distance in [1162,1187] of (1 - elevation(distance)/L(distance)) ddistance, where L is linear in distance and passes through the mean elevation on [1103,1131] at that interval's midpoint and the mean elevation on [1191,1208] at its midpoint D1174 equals 3.6 km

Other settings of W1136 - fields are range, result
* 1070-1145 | 7.84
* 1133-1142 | 7.43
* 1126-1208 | 8.13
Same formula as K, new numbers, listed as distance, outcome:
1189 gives 8.336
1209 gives 9.556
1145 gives 7.153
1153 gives 7.758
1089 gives 8.08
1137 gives 7.664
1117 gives 7.752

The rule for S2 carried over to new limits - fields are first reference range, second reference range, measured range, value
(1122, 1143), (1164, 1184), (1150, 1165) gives 0.4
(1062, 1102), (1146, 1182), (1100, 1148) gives 1.5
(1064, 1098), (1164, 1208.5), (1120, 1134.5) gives 1.4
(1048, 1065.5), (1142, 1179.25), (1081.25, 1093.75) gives -0.7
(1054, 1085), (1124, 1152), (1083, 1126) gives -2.0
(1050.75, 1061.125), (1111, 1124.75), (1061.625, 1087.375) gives -0.7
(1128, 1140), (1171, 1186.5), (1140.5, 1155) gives 0.3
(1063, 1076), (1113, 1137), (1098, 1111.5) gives -0.4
